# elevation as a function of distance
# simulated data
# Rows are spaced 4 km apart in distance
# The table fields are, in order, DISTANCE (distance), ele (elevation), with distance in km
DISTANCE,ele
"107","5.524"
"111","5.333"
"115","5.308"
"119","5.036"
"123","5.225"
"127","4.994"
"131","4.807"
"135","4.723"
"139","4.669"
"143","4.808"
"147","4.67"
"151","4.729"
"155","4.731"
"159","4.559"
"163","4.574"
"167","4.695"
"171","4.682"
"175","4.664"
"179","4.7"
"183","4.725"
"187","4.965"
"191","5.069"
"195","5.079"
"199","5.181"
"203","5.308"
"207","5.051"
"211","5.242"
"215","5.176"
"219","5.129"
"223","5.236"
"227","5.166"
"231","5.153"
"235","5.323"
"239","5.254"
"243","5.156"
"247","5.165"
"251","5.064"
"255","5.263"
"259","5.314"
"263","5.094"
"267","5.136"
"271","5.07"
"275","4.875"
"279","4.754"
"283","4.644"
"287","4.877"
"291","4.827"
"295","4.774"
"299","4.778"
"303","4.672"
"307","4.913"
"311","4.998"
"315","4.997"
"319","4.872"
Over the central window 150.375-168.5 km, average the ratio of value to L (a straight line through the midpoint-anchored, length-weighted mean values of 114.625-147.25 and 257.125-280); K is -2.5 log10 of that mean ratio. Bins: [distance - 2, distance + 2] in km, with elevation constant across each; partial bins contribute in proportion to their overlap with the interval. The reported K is 0.07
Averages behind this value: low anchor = 4.91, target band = 4.65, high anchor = 5.05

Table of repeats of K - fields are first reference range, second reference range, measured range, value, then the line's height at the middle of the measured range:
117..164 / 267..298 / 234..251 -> -0.08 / 4.84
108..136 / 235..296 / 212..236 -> -0.03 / 5.05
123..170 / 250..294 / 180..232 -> -0.05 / 4.86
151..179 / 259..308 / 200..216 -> -0.10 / 4.74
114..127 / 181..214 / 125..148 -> 0.08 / 5.14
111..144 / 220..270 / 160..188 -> 0.08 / 5.06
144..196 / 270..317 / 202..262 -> -0.09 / 4.8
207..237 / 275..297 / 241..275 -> -0.04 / 4.96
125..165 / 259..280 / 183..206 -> -0.05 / 4.85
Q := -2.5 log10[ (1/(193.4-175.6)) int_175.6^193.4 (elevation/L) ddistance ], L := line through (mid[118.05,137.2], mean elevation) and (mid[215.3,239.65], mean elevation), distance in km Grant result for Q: 0.05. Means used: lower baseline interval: 4.95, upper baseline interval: 5.21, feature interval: 4.85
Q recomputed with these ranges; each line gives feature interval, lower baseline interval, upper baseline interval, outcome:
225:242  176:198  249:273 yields -0.03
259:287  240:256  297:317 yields 0.02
